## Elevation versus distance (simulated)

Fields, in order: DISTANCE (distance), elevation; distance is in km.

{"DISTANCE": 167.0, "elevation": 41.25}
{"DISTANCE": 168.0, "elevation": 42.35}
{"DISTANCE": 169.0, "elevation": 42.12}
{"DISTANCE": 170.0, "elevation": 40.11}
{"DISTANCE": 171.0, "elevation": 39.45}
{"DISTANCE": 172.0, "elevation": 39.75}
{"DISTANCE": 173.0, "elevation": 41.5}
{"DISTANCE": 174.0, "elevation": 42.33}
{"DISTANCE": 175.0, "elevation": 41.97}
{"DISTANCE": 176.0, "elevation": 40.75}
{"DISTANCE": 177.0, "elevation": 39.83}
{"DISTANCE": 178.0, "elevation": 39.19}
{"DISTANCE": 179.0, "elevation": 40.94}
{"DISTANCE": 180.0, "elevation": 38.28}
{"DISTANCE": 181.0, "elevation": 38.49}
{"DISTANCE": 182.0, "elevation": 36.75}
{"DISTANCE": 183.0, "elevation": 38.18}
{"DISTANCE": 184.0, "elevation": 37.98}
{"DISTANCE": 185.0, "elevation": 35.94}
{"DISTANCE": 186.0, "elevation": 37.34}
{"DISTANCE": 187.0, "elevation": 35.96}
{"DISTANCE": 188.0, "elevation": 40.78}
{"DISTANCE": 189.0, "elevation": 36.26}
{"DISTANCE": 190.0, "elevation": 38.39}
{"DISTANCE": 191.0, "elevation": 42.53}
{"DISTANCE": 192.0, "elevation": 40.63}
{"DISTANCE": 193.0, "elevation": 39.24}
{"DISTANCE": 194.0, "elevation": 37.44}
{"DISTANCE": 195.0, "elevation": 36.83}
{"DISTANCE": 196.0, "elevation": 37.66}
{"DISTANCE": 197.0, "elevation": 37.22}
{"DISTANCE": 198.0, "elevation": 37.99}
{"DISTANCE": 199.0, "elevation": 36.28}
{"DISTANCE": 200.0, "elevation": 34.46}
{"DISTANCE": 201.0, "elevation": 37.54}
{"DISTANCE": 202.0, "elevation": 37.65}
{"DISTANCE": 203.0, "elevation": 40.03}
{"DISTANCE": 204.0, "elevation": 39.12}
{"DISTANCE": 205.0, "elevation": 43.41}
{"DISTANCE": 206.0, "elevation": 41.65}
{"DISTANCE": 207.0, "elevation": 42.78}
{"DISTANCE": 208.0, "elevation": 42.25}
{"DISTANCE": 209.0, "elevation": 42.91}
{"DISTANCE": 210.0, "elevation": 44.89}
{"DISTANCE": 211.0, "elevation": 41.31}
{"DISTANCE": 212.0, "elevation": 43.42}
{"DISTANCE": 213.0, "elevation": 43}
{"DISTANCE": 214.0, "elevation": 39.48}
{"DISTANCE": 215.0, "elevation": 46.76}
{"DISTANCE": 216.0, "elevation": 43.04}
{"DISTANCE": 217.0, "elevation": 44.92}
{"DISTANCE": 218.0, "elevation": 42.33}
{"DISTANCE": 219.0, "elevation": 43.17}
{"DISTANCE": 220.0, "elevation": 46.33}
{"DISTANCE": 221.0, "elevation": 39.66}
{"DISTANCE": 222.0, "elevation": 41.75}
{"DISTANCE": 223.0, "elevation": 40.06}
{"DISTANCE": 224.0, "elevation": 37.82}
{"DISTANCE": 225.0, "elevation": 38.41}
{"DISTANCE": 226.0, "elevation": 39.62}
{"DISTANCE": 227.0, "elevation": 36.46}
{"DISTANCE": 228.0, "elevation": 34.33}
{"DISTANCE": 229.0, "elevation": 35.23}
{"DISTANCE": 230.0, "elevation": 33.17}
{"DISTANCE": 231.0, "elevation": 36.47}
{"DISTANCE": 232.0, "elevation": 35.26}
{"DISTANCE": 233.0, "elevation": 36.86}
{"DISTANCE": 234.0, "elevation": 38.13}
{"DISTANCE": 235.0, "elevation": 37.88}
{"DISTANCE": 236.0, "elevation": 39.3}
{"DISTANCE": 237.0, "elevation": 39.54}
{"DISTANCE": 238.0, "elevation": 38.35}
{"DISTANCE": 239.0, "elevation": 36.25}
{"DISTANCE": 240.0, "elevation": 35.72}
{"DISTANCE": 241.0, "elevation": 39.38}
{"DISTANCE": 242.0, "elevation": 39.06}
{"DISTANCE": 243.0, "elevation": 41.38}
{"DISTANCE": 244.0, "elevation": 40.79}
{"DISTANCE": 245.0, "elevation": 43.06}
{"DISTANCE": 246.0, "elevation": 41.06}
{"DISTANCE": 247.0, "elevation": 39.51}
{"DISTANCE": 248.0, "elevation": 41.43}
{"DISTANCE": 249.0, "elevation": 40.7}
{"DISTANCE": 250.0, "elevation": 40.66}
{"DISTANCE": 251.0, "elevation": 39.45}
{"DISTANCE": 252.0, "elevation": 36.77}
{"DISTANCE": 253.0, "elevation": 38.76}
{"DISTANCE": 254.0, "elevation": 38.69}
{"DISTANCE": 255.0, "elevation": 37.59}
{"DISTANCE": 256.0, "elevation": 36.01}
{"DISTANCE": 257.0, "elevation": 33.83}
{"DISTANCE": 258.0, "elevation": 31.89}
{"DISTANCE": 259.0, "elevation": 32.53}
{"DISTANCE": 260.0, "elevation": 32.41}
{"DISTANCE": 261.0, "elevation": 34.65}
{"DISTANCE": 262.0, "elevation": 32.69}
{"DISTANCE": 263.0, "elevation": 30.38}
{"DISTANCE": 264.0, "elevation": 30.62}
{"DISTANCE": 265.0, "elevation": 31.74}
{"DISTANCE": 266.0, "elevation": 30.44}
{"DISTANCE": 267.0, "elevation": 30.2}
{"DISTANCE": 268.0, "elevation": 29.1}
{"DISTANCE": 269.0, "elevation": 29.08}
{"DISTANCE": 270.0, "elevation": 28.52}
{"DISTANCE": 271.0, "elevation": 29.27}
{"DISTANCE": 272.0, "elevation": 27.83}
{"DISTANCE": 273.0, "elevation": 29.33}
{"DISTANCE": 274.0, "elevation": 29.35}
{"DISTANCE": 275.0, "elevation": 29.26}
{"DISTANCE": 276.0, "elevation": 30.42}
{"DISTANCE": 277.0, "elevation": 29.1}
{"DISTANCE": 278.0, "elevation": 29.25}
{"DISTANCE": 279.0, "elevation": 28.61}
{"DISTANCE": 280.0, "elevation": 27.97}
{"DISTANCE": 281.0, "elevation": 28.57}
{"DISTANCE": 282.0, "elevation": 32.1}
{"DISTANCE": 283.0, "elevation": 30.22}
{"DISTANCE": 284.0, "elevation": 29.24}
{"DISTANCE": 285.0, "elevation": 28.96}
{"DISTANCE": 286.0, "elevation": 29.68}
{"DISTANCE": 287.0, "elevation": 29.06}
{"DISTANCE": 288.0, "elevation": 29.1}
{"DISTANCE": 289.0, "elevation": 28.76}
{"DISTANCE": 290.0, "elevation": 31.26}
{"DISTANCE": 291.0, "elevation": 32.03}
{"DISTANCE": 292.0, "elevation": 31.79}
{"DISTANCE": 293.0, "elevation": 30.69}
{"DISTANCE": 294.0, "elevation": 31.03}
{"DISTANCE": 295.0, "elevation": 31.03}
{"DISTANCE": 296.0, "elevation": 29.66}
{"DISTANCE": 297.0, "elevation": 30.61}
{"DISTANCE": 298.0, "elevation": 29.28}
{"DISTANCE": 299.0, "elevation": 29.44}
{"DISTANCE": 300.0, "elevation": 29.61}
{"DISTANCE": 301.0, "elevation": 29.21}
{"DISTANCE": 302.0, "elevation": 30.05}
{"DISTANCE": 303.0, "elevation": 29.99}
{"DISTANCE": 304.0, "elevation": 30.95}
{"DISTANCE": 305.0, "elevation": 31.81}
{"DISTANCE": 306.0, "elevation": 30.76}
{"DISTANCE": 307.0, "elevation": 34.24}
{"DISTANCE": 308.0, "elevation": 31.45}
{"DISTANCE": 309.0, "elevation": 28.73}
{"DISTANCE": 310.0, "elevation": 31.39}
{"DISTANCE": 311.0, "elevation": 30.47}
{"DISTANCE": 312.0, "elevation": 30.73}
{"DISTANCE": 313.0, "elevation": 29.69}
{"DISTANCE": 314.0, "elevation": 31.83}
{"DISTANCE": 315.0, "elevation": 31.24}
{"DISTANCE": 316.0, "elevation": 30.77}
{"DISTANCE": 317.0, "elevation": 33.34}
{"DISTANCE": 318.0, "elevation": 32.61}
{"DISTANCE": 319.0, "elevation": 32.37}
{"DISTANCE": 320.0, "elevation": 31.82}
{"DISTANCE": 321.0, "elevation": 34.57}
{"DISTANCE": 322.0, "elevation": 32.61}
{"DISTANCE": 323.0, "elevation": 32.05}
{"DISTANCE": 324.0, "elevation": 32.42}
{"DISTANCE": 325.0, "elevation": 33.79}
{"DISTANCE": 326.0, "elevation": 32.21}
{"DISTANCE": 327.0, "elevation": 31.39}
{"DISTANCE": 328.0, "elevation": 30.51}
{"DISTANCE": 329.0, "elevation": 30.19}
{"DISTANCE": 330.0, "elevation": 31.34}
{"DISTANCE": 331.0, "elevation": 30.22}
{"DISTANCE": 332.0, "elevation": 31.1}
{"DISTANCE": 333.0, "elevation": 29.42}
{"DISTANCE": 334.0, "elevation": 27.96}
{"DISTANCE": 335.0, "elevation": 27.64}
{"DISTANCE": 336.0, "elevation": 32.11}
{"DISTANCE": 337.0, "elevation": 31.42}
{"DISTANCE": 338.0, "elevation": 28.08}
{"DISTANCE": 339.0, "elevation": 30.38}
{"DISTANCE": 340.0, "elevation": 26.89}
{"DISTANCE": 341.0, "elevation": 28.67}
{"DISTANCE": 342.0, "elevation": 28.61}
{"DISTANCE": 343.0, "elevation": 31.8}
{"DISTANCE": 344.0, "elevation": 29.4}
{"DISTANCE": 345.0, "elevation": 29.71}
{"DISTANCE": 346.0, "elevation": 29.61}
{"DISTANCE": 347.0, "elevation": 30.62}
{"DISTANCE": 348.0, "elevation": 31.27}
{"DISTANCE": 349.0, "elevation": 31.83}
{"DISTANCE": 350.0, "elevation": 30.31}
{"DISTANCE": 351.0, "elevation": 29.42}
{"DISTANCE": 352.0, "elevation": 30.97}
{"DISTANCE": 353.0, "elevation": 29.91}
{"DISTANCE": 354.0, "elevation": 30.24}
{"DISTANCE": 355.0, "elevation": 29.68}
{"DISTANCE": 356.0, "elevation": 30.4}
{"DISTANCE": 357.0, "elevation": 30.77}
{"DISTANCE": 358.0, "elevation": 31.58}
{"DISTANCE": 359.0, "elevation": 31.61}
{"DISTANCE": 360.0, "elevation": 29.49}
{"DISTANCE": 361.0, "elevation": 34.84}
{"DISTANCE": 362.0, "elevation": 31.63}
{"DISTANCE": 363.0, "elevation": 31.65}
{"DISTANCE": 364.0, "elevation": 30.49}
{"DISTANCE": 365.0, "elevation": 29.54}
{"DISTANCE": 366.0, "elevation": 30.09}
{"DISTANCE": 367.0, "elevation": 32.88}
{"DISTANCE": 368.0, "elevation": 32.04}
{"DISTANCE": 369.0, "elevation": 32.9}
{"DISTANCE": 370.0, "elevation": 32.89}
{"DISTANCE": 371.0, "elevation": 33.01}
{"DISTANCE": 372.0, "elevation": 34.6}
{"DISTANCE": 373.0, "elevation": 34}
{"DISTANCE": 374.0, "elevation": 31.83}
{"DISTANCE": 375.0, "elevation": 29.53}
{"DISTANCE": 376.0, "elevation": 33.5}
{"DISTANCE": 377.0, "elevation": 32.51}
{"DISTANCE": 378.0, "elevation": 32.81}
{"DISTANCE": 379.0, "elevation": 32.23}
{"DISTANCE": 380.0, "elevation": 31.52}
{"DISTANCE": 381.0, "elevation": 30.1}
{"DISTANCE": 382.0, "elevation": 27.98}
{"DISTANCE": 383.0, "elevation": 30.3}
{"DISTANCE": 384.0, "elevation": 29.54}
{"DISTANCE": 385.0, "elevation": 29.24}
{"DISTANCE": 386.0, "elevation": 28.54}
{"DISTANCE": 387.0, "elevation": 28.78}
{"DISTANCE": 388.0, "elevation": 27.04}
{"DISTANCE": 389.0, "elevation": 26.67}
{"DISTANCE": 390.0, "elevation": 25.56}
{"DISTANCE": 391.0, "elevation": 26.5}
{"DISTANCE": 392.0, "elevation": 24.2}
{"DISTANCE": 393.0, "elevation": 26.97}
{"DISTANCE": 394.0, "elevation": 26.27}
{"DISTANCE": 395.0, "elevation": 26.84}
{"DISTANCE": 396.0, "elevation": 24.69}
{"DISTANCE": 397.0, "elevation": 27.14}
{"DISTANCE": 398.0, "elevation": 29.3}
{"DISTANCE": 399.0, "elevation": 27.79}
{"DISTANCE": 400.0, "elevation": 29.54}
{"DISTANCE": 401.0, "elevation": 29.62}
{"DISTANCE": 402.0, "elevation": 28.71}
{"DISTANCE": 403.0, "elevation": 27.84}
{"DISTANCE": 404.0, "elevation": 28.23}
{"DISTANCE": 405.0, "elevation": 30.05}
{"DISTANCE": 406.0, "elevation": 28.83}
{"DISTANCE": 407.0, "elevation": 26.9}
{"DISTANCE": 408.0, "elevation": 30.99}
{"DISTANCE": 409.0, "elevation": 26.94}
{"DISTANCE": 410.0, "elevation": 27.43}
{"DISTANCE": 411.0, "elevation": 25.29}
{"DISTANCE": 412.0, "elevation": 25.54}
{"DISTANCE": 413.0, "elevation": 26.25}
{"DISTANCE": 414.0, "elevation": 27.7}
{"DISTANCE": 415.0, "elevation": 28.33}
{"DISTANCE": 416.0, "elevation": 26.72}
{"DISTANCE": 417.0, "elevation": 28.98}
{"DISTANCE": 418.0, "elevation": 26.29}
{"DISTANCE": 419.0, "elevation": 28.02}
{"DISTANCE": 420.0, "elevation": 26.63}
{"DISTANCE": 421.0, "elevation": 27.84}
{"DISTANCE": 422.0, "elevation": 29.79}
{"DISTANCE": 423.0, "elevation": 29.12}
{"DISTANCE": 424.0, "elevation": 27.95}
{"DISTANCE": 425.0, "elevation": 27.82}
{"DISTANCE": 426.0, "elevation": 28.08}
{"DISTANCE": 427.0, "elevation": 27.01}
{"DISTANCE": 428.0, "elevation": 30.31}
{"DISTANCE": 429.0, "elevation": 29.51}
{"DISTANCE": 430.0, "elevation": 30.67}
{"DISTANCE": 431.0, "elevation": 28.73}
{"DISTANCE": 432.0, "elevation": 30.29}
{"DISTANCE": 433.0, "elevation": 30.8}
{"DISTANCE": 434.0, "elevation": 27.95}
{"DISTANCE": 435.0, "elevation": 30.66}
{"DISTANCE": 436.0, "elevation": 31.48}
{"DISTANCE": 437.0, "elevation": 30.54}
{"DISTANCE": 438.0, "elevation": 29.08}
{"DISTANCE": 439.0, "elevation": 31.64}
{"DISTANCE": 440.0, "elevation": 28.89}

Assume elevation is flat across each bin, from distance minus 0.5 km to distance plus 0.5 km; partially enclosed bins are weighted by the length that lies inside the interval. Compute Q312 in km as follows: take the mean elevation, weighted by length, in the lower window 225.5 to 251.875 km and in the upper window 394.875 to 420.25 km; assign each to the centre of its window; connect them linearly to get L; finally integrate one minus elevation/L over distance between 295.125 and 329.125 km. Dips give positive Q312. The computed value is 2.52 km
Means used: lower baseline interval 38.4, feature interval 31.2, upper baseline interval 27.7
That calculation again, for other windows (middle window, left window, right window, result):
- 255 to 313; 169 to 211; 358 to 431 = 7.0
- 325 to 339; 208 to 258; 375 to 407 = 1.0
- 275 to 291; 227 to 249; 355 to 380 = 2.9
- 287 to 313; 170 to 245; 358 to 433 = 2.9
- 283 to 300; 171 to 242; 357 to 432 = 2.3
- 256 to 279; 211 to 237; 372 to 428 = 4.0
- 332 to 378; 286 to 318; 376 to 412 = -2.4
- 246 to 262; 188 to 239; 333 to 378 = 0.1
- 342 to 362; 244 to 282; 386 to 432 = -0.5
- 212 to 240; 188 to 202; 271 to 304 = -3.3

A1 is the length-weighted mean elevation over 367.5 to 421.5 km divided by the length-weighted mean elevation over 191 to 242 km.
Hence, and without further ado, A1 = 0.73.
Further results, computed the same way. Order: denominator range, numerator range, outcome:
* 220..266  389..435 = 0.75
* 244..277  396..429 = 0.82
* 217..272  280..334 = 0.84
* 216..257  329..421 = 0.76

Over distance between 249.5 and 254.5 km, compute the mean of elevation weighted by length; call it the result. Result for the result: 38.9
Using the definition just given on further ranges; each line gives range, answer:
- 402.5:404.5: 28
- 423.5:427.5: 27.7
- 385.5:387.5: 28.7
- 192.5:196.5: 37.8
